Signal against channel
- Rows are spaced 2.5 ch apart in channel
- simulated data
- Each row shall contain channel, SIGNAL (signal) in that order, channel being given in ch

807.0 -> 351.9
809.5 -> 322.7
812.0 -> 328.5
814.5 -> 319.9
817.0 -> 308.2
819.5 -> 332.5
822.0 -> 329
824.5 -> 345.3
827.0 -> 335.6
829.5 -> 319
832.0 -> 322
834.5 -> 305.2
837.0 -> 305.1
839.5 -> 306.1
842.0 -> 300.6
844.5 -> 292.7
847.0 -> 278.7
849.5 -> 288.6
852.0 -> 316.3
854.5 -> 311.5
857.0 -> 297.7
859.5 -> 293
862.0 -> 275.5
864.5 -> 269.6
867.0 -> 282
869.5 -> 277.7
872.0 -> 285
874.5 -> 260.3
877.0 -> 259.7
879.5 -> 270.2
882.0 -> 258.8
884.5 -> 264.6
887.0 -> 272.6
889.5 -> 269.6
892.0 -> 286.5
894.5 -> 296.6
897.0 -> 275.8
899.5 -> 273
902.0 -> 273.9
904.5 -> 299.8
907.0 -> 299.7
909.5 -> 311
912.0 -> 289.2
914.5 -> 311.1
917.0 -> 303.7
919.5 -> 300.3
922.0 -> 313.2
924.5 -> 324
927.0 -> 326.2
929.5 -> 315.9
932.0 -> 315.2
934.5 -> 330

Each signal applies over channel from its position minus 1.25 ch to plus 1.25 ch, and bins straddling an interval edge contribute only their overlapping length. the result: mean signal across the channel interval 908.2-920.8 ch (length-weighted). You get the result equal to 303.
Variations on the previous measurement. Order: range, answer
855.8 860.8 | 295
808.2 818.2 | 320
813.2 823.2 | 322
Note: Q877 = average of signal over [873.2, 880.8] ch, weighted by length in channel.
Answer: 264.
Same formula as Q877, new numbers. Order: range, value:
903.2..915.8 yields 302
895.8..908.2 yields 284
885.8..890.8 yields 271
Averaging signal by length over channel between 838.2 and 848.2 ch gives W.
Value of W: 295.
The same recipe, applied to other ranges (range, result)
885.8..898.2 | 280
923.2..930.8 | 322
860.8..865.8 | 273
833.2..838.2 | 305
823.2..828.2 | 340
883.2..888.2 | 268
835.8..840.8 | 306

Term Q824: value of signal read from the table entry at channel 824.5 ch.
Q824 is 345.3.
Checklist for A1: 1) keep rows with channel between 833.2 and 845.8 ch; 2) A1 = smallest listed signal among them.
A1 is 292.7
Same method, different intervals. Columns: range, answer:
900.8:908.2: 273.9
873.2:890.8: 258.8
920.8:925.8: 313.2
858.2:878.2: 259.7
